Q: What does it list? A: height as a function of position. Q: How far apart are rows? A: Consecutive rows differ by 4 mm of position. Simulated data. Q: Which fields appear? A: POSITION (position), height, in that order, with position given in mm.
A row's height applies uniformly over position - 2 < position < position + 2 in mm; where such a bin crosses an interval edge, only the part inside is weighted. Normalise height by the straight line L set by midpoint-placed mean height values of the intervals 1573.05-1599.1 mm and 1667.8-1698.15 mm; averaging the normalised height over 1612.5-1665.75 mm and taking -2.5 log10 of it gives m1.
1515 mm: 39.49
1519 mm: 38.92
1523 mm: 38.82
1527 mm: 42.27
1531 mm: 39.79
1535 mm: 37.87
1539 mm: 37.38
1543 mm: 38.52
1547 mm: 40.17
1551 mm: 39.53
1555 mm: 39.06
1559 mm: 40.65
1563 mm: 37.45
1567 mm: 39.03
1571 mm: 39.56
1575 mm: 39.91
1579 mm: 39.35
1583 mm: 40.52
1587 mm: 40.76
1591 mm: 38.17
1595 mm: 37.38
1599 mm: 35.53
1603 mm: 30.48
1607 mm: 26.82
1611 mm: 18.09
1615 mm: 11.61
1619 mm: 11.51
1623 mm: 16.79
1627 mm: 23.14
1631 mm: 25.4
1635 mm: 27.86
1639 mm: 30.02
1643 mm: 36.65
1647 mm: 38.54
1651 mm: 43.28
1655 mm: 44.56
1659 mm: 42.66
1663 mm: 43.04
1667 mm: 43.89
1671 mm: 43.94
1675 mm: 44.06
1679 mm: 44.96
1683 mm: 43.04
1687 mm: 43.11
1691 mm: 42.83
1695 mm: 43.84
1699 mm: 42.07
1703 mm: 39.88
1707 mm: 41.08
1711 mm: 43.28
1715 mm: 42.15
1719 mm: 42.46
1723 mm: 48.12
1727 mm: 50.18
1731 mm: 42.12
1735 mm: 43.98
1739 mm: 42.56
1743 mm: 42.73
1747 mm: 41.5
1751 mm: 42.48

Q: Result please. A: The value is 0.34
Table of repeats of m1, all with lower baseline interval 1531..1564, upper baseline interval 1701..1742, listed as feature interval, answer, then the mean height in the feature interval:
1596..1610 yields 0.31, 30.5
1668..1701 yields -0.02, 43.5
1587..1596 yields 0.04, 38.5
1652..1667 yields -0.04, 43.5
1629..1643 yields 0.38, 29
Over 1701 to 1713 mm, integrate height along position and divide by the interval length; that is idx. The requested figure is 41.4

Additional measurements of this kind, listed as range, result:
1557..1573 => 39.2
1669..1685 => 44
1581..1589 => 40.6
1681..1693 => 43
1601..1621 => 19.7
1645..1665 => 42.4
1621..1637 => 23.3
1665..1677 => 44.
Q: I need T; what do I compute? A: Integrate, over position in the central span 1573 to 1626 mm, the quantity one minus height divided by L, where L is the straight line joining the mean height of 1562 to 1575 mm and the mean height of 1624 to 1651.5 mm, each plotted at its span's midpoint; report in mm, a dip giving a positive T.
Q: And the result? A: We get 9.2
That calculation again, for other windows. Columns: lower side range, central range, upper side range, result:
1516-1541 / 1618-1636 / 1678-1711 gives 8.80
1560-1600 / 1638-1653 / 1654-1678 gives 1.76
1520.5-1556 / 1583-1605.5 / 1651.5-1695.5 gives 2.43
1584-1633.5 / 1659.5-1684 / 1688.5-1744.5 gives -4.98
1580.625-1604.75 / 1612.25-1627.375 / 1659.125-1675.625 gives 9.37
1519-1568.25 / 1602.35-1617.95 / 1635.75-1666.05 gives 7.53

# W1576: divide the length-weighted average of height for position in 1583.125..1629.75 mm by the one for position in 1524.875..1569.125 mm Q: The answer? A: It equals 0.69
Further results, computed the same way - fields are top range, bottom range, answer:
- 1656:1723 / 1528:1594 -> 1.10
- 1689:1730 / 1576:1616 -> 1.34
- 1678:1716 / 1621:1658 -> 1.33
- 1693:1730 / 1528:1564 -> 1.12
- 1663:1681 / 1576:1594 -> 1.11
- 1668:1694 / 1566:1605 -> 1.15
